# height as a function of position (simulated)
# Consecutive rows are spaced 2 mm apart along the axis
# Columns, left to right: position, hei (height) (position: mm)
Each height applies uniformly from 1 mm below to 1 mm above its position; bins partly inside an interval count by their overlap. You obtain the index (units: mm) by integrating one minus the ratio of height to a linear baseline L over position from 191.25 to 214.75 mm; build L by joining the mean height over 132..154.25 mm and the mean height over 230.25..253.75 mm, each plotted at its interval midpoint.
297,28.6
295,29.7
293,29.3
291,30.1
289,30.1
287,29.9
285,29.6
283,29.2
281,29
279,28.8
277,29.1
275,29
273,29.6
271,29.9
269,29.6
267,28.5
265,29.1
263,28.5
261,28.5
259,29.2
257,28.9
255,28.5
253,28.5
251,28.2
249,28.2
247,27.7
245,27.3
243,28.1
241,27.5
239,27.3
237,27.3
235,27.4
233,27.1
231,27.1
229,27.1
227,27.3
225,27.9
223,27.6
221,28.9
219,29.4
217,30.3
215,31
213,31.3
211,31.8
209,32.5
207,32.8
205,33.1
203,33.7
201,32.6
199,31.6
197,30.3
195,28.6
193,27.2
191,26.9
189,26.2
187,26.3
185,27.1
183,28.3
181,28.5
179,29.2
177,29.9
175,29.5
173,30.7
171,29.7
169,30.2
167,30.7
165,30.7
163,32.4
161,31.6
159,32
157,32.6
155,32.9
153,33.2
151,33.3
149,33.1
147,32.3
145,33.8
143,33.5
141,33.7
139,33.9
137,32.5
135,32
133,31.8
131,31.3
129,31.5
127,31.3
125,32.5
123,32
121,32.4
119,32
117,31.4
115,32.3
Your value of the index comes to -1.20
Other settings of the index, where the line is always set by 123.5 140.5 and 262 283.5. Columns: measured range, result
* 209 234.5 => 1.0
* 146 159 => -0.5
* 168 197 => 2.4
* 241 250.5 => 0.6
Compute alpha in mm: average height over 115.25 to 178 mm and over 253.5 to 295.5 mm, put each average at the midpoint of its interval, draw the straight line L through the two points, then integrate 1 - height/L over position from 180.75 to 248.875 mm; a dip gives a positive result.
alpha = 3.42 mm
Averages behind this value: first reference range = 32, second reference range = 29.2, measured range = 29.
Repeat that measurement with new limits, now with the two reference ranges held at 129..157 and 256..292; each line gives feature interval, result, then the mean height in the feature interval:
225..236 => 1.1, 27.3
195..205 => -0.2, 31.8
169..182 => 0.9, 29.6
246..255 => 0.5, 28.2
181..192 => 1.6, 27.1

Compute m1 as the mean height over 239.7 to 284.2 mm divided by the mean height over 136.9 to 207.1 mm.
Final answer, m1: 0.9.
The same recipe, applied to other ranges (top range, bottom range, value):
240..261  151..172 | 0.89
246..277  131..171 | 0.89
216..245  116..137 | 0.87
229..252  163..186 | 0.93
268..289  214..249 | 1.05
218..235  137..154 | 0.83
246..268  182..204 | 0.98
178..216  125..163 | 0.92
